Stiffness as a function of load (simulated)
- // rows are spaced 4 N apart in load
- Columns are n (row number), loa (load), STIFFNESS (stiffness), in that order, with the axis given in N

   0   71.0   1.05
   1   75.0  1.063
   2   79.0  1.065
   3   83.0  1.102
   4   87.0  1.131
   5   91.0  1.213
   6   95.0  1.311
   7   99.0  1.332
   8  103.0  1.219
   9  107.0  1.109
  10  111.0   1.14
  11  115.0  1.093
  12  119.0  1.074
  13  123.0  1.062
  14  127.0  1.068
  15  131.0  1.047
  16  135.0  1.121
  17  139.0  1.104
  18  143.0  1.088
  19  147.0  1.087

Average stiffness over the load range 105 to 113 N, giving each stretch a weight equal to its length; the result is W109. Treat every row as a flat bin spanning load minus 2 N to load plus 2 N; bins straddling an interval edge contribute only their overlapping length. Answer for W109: 1.12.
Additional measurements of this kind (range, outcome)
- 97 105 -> 1.28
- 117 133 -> 1.06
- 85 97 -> 1.22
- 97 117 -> 1.18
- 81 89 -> 1.12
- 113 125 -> 1.08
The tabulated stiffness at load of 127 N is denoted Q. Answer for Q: 1.068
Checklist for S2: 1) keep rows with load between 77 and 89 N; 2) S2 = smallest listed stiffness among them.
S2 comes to 1.065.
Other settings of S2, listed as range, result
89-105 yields 1.213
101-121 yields 1.074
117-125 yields 1.062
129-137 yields 1.047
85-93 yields 1.131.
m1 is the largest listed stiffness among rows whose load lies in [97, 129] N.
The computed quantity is 1.332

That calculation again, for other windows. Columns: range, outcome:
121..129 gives 1.068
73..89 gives 1.131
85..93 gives 1.213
